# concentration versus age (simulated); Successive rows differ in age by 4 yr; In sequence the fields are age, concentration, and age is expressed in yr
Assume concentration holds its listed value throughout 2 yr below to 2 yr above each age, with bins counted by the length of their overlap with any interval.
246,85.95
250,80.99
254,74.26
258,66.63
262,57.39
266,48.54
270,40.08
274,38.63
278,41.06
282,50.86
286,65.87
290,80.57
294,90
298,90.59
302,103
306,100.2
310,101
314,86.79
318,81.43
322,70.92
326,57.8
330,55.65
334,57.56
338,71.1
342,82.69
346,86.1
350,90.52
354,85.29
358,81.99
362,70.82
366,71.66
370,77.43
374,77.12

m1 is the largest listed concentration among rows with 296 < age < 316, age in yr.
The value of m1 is 103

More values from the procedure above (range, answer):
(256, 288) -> 66.63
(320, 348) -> 86.1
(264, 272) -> 48.54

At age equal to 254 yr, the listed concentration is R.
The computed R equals 74.26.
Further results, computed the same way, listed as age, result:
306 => 100.2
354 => 85.29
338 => 71.1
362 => 70.82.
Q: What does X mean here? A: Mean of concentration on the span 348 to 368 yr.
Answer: 80.1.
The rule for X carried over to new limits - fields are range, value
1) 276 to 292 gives 59.6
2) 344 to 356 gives 87.3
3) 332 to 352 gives 77.6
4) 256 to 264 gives 62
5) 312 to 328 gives 74.2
